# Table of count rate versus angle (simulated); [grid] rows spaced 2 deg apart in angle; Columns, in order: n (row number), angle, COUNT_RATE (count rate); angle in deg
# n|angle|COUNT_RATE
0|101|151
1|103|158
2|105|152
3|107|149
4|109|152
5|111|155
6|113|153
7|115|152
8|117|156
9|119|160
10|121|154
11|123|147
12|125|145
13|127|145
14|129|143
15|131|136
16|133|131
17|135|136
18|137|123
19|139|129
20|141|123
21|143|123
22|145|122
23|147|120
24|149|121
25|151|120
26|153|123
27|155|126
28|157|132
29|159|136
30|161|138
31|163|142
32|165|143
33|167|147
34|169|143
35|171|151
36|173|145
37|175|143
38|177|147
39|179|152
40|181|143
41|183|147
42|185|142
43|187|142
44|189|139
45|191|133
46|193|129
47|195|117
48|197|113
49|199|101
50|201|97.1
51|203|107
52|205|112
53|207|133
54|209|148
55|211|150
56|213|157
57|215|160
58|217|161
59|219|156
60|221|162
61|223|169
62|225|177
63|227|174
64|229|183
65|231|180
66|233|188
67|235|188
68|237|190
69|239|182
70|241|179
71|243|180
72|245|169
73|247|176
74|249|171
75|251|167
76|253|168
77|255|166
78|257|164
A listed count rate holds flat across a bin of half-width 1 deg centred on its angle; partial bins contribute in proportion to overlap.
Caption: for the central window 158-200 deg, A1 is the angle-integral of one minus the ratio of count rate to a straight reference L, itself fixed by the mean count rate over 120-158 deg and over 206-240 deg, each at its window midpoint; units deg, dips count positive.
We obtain 3.03 deg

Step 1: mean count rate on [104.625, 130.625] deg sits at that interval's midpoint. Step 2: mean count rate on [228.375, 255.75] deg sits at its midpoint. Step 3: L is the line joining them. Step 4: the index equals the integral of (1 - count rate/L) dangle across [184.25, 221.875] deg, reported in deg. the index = 7.73 deg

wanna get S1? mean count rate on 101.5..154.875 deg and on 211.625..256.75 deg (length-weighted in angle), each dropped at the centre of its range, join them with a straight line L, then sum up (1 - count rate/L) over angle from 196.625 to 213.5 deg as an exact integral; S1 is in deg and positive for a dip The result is 4.1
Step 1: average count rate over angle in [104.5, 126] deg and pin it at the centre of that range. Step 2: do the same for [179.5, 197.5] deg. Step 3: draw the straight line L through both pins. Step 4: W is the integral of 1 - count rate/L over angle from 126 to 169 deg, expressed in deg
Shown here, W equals 3.8 deg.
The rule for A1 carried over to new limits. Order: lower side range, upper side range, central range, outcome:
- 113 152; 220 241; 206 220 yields 1.6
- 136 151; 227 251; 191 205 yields 3.9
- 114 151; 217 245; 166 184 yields 0.9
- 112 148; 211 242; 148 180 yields 2.7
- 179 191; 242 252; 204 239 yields -0.8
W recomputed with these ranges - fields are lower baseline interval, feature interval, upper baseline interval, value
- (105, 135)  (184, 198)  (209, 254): 2.77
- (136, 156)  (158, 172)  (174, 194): -1.11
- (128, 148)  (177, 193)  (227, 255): 0.95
